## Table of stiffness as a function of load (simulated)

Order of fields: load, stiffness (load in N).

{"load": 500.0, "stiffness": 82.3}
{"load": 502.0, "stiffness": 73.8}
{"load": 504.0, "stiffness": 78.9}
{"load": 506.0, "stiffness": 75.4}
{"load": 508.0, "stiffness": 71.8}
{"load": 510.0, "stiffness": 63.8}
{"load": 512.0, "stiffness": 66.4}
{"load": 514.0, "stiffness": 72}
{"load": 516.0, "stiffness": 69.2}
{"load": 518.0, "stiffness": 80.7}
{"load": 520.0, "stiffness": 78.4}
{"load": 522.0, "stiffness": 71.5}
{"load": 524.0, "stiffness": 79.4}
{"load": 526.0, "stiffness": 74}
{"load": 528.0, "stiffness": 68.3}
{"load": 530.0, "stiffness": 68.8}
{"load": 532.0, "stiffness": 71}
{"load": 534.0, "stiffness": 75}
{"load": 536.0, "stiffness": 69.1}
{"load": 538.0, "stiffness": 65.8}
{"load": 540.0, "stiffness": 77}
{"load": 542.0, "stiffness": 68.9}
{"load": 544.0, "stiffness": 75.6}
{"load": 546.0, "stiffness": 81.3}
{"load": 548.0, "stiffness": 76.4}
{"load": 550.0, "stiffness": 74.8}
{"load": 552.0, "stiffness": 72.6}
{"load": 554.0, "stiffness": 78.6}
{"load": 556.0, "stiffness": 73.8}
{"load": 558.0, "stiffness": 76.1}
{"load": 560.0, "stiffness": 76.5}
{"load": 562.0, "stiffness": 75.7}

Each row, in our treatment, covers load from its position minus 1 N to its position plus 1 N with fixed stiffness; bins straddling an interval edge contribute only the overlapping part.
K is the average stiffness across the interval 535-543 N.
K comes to 70.2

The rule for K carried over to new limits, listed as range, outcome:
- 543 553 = 76.1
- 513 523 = 74.4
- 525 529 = 71.2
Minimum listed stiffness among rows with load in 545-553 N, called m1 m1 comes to 72.6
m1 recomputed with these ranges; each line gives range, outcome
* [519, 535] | 68.3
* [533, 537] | 69.1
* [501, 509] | 71.8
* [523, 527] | 74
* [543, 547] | 75.6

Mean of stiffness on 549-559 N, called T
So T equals 75.2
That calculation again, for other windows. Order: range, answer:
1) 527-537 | 70.4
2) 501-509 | 75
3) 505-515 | 69.9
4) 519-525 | 76.4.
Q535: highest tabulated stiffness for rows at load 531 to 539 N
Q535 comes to 75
